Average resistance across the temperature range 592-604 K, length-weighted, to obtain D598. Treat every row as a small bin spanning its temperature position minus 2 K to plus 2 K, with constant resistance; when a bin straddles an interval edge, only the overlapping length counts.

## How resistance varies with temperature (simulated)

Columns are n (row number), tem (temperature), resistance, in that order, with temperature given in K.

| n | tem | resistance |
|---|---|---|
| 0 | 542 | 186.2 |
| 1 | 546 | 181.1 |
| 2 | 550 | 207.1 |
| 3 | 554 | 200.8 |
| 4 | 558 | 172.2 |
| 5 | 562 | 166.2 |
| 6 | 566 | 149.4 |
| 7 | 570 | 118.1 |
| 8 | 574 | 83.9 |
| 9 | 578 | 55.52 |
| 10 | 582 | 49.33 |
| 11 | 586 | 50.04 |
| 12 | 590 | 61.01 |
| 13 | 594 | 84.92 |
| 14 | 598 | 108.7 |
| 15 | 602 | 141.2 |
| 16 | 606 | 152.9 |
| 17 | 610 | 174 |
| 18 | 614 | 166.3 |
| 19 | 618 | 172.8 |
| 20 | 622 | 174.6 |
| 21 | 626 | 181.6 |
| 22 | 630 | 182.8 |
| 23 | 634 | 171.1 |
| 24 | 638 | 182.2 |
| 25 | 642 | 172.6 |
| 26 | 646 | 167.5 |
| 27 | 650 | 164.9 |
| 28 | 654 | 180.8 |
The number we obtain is 112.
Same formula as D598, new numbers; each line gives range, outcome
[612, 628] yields 174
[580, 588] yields 49.7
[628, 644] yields 177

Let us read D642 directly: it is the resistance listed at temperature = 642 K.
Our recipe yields 172.6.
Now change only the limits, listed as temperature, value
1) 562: 166.2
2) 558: 172.2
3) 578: 55.52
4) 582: 49.33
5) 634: 171.1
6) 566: 149.4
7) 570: 118.1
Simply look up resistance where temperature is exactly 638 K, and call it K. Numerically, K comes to 182.2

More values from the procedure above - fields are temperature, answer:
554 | 200.8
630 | 182.8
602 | 141.2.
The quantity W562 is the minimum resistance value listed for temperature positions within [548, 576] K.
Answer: 83.9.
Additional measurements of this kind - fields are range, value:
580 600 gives 49.33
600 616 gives 141.2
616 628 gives 172.8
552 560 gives 172.2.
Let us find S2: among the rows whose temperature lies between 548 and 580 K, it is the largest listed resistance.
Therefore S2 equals 207.1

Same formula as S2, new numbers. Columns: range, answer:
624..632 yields 182.8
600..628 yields 181.6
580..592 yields 61.01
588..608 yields 152.9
